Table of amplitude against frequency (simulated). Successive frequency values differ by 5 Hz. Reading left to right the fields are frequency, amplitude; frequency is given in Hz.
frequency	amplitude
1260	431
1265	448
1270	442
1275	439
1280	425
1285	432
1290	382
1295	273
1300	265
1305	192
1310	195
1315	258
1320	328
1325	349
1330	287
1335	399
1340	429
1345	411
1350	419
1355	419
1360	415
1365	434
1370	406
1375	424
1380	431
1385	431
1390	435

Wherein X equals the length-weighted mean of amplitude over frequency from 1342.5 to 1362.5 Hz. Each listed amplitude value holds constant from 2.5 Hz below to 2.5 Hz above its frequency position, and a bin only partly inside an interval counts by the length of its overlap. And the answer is 416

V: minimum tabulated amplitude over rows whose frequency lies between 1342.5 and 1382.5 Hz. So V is 406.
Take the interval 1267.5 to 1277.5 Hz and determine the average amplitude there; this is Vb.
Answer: 440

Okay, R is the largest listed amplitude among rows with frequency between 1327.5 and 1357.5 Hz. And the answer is 429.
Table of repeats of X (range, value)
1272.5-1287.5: 432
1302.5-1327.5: 264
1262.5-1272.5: 445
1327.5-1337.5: 343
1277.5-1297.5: 378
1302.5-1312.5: 194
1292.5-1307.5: 243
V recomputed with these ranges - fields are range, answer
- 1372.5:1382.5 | 424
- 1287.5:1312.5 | 192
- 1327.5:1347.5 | 287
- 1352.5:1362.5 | 415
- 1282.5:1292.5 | 382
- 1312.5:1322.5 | 258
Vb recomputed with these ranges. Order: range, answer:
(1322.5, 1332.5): 318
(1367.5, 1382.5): 420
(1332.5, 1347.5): 413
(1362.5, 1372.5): 420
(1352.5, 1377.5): 420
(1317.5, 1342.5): 358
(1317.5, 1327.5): 338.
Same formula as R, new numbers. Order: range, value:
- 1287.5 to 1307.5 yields 382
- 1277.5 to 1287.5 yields 432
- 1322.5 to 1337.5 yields 399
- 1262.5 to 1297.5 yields 448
